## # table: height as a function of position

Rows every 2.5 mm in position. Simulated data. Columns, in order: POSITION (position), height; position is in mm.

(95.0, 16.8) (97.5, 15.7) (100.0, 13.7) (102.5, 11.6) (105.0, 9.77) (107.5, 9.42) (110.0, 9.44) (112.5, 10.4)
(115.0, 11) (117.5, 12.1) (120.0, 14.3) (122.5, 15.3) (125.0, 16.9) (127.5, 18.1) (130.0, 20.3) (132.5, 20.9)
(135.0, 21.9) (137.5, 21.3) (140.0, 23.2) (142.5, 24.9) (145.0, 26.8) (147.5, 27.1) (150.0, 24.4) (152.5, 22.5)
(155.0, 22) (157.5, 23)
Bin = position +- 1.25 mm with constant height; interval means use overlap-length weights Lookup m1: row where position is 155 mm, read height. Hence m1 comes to 22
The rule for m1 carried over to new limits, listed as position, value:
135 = 21.9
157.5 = 23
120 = 14.3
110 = 9.44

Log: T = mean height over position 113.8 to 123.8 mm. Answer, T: 13.2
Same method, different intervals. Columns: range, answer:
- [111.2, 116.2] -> 10.7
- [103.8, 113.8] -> 9.76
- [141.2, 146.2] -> 25.8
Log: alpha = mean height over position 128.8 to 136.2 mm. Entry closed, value 21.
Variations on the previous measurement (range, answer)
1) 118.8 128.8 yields 16.2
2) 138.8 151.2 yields 25.3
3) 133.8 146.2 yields 23.6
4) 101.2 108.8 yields 10.3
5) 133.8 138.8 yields 21.6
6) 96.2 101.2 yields 14.7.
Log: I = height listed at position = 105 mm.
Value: 9.77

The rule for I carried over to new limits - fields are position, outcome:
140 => 23.2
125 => 16.9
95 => 16.8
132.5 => 20.9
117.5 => 12.1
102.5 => 11.6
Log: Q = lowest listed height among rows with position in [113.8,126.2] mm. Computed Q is 11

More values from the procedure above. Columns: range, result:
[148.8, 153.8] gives 22.5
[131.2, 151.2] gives 20.9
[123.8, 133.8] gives 16.9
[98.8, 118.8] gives 9.42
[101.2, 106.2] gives 9.77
